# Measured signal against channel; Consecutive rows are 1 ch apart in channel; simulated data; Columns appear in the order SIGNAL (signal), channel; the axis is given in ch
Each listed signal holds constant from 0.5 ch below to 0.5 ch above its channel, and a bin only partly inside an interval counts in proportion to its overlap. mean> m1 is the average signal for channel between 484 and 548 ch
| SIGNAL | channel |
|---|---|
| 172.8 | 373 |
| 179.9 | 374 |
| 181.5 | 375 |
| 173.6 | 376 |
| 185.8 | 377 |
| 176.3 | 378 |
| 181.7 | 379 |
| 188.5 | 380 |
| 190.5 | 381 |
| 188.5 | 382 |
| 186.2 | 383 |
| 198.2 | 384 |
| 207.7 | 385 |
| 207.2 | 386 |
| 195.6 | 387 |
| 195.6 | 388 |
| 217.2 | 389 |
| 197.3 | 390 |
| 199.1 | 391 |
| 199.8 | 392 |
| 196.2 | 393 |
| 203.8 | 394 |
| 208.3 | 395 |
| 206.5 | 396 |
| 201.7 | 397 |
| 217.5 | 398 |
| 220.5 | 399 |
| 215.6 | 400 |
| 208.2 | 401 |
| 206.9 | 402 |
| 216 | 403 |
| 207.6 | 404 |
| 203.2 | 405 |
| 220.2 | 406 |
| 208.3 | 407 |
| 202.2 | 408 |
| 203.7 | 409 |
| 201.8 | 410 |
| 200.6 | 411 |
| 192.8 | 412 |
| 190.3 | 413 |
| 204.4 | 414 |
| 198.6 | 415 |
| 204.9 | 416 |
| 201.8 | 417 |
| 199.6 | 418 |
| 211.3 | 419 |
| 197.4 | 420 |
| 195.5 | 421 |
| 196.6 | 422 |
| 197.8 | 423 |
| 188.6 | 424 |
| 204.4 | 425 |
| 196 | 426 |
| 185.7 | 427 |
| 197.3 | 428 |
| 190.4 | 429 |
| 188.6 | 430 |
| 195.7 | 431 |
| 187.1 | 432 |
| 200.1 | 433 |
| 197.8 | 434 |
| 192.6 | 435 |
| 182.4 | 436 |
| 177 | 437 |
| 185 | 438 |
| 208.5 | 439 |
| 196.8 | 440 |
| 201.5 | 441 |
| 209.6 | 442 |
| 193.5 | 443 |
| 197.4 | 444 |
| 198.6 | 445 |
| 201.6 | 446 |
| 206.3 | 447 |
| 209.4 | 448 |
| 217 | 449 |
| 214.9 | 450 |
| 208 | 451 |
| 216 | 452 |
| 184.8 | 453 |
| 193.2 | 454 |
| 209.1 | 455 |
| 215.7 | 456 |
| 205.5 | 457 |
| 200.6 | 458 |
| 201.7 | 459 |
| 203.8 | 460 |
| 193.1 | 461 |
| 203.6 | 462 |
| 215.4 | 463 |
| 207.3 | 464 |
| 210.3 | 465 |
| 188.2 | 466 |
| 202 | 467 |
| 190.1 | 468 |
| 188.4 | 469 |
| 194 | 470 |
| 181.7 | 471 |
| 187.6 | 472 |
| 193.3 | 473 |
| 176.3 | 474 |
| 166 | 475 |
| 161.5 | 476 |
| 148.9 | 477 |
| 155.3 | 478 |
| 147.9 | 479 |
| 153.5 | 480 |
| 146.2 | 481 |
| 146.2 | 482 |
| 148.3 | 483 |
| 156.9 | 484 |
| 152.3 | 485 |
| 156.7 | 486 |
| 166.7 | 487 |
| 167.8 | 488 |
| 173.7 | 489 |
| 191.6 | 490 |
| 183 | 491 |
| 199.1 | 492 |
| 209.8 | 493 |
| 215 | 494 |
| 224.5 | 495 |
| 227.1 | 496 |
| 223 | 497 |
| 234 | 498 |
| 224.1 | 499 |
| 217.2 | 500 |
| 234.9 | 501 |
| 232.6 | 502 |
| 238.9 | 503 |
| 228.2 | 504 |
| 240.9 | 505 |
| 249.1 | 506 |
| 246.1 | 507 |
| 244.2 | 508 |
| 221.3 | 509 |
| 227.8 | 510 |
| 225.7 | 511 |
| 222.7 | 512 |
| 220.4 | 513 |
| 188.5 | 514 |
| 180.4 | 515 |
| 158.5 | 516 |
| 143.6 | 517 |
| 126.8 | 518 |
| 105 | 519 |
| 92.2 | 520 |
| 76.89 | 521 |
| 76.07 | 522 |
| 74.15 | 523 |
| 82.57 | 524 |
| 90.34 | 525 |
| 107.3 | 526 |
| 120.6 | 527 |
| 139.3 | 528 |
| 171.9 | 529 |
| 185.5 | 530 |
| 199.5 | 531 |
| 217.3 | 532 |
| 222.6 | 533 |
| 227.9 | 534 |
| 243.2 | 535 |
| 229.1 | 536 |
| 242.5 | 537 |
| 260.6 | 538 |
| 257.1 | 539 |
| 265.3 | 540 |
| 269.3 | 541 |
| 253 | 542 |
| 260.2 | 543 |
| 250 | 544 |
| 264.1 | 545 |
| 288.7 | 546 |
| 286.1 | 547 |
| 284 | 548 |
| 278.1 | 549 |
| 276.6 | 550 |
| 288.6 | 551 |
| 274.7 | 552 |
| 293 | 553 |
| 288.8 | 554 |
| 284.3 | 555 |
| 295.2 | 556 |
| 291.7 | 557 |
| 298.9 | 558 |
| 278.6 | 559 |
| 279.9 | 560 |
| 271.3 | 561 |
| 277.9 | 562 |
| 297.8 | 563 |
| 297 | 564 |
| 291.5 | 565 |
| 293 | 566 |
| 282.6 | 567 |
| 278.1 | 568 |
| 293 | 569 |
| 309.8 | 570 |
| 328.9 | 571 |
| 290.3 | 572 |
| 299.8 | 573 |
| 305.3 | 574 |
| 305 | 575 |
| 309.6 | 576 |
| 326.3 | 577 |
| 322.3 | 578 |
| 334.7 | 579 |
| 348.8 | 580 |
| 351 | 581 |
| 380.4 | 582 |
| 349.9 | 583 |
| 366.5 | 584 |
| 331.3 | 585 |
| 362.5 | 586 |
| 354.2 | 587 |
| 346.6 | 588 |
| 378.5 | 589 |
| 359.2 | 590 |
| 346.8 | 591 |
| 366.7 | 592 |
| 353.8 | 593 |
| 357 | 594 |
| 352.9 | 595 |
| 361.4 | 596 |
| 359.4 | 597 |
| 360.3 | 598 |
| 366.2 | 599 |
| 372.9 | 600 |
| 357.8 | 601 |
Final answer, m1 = 200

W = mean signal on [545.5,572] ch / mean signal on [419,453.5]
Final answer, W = 1.46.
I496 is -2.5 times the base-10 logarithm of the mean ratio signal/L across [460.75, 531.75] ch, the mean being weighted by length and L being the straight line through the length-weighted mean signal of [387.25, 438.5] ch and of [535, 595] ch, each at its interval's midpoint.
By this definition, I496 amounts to 0.38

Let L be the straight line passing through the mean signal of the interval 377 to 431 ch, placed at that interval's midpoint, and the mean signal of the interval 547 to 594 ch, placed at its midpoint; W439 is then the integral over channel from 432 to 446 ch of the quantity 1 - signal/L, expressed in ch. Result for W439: 1.8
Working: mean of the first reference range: 200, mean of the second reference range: 314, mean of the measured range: 195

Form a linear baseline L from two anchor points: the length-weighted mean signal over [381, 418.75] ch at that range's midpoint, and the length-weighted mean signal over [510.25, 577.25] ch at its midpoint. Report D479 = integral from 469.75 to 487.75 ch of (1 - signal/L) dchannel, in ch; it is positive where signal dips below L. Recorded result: 4.7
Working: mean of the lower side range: 203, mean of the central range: 163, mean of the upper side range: 235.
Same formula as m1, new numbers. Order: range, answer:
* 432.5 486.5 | 189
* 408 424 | 200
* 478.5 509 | 200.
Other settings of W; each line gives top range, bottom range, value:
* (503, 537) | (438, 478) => 0.90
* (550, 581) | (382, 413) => 1.46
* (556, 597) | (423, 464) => 1.62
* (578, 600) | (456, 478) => 1.86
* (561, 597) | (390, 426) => 1.61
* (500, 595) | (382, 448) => 1.28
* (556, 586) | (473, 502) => 1.69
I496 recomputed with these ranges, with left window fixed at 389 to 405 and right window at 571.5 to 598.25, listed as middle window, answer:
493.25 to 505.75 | 0.227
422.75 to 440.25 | 0.202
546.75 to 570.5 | 0.133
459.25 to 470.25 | 0.270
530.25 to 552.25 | 0.219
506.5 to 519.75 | 0.455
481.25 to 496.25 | 0.458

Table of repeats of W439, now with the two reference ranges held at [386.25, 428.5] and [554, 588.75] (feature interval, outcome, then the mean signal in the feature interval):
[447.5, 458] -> 1.2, 207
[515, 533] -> 9.6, 132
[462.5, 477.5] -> 3.5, 187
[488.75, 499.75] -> 2.1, 211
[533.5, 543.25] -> 1.3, 251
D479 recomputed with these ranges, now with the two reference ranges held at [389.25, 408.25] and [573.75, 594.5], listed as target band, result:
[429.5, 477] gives 9.8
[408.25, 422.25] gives 1.3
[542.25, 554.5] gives 1.6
